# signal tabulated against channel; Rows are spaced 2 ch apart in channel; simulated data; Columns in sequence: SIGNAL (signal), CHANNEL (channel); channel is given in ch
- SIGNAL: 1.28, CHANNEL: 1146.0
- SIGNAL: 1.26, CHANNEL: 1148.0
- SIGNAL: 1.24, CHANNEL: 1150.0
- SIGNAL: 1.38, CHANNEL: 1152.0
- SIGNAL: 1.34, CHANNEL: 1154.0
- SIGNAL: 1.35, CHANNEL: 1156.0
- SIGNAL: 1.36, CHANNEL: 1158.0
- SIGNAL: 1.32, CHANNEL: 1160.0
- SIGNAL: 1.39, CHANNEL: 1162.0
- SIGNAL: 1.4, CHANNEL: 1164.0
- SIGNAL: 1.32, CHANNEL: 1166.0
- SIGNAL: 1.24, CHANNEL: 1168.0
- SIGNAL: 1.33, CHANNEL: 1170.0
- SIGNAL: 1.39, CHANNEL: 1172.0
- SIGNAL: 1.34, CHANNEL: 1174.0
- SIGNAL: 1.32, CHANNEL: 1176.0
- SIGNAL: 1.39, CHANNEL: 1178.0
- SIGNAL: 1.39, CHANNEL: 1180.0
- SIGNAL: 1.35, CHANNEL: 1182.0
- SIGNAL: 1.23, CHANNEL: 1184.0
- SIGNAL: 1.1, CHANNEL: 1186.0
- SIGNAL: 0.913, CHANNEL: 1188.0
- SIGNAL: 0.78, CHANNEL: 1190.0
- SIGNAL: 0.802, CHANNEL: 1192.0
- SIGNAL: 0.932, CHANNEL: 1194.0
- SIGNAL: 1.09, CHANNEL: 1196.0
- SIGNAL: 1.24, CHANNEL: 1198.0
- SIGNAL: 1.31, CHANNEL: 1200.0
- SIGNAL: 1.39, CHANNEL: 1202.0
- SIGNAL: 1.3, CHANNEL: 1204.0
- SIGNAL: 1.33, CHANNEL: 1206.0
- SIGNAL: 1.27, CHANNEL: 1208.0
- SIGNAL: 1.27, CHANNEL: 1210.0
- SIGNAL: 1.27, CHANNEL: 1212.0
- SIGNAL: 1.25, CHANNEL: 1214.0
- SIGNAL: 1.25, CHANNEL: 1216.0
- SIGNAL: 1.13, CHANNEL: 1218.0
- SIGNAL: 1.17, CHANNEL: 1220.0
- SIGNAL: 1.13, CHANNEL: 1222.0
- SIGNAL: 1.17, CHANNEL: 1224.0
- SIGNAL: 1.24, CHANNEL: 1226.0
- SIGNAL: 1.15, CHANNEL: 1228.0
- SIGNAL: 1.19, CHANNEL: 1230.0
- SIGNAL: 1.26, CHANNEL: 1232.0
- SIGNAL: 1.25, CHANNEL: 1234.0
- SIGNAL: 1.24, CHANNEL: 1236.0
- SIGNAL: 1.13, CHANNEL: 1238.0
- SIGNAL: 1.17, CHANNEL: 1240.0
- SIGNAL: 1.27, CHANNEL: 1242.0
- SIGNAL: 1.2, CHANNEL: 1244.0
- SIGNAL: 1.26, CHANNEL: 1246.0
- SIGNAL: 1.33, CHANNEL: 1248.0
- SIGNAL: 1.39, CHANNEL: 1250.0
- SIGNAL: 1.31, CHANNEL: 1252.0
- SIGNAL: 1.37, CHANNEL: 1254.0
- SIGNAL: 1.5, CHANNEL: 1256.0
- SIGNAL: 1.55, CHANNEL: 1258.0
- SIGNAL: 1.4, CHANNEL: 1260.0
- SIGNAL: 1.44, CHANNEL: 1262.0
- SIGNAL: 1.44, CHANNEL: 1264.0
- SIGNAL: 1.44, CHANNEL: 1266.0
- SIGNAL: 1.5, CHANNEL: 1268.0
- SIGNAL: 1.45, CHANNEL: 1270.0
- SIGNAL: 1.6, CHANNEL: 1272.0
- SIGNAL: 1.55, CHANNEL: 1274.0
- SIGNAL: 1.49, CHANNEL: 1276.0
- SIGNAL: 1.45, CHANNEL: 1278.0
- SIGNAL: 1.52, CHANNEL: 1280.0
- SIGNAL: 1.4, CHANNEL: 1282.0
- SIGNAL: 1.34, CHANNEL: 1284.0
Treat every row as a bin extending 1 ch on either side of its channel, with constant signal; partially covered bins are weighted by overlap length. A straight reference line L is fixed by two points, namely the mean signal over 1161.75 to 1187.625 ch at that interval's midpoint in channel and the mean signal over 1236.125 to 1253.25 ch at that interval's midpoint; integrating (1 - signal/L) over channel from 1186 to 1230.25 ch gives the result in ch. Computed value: 4.28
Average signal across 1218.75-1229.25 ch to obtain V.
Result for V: 1.17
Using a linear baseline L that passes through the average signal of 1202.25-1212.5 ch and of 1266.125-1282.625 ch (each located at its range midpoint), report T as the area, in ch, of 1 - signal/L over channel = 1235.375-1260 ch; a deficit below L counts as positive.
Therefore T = 1.8 ch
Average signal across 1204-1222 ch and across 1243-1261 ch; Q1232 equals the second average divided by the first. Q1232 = 1.10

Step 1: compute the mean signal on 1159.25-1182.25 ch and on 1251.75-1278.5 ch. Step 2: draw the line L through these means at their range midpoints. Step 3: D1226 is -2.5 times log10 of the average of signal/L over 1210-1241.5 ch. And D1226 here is 0.178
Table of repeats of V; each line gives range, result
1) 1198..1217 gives 1.29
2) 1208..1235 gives 1.21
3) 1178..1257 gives 1.22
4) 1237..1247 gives 1.21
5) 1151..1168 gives 1.35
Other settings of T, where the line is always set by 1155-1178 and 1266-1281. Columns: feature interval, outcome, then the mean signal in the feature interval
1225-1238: 2.0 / 1.21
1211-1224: 2.0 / 1.2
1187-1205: 4.0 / 1.08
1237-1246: 1.6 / 1.2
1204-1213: 0.8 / 1.29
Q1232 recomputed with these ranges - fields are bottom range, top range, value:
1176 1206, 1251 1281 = 1.25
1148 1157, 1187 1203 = 0.80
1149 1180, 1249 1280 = 1.09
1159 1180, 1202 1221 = 0.93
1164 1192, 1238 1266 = 1.10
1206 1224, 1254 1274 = 1.21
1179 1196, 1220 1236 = 1.13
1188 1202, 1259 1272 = 1.40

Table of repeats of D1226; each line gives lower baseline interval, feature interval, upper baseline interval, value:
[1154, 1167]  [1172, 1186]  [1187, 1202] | -0.12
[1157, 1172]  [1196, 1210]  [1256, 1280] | 0.09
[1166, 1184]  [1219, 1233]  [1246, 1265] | 0.16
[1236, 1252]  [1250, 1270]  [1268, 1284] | -0.05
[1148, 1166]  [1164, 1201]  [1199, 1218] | 0.10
